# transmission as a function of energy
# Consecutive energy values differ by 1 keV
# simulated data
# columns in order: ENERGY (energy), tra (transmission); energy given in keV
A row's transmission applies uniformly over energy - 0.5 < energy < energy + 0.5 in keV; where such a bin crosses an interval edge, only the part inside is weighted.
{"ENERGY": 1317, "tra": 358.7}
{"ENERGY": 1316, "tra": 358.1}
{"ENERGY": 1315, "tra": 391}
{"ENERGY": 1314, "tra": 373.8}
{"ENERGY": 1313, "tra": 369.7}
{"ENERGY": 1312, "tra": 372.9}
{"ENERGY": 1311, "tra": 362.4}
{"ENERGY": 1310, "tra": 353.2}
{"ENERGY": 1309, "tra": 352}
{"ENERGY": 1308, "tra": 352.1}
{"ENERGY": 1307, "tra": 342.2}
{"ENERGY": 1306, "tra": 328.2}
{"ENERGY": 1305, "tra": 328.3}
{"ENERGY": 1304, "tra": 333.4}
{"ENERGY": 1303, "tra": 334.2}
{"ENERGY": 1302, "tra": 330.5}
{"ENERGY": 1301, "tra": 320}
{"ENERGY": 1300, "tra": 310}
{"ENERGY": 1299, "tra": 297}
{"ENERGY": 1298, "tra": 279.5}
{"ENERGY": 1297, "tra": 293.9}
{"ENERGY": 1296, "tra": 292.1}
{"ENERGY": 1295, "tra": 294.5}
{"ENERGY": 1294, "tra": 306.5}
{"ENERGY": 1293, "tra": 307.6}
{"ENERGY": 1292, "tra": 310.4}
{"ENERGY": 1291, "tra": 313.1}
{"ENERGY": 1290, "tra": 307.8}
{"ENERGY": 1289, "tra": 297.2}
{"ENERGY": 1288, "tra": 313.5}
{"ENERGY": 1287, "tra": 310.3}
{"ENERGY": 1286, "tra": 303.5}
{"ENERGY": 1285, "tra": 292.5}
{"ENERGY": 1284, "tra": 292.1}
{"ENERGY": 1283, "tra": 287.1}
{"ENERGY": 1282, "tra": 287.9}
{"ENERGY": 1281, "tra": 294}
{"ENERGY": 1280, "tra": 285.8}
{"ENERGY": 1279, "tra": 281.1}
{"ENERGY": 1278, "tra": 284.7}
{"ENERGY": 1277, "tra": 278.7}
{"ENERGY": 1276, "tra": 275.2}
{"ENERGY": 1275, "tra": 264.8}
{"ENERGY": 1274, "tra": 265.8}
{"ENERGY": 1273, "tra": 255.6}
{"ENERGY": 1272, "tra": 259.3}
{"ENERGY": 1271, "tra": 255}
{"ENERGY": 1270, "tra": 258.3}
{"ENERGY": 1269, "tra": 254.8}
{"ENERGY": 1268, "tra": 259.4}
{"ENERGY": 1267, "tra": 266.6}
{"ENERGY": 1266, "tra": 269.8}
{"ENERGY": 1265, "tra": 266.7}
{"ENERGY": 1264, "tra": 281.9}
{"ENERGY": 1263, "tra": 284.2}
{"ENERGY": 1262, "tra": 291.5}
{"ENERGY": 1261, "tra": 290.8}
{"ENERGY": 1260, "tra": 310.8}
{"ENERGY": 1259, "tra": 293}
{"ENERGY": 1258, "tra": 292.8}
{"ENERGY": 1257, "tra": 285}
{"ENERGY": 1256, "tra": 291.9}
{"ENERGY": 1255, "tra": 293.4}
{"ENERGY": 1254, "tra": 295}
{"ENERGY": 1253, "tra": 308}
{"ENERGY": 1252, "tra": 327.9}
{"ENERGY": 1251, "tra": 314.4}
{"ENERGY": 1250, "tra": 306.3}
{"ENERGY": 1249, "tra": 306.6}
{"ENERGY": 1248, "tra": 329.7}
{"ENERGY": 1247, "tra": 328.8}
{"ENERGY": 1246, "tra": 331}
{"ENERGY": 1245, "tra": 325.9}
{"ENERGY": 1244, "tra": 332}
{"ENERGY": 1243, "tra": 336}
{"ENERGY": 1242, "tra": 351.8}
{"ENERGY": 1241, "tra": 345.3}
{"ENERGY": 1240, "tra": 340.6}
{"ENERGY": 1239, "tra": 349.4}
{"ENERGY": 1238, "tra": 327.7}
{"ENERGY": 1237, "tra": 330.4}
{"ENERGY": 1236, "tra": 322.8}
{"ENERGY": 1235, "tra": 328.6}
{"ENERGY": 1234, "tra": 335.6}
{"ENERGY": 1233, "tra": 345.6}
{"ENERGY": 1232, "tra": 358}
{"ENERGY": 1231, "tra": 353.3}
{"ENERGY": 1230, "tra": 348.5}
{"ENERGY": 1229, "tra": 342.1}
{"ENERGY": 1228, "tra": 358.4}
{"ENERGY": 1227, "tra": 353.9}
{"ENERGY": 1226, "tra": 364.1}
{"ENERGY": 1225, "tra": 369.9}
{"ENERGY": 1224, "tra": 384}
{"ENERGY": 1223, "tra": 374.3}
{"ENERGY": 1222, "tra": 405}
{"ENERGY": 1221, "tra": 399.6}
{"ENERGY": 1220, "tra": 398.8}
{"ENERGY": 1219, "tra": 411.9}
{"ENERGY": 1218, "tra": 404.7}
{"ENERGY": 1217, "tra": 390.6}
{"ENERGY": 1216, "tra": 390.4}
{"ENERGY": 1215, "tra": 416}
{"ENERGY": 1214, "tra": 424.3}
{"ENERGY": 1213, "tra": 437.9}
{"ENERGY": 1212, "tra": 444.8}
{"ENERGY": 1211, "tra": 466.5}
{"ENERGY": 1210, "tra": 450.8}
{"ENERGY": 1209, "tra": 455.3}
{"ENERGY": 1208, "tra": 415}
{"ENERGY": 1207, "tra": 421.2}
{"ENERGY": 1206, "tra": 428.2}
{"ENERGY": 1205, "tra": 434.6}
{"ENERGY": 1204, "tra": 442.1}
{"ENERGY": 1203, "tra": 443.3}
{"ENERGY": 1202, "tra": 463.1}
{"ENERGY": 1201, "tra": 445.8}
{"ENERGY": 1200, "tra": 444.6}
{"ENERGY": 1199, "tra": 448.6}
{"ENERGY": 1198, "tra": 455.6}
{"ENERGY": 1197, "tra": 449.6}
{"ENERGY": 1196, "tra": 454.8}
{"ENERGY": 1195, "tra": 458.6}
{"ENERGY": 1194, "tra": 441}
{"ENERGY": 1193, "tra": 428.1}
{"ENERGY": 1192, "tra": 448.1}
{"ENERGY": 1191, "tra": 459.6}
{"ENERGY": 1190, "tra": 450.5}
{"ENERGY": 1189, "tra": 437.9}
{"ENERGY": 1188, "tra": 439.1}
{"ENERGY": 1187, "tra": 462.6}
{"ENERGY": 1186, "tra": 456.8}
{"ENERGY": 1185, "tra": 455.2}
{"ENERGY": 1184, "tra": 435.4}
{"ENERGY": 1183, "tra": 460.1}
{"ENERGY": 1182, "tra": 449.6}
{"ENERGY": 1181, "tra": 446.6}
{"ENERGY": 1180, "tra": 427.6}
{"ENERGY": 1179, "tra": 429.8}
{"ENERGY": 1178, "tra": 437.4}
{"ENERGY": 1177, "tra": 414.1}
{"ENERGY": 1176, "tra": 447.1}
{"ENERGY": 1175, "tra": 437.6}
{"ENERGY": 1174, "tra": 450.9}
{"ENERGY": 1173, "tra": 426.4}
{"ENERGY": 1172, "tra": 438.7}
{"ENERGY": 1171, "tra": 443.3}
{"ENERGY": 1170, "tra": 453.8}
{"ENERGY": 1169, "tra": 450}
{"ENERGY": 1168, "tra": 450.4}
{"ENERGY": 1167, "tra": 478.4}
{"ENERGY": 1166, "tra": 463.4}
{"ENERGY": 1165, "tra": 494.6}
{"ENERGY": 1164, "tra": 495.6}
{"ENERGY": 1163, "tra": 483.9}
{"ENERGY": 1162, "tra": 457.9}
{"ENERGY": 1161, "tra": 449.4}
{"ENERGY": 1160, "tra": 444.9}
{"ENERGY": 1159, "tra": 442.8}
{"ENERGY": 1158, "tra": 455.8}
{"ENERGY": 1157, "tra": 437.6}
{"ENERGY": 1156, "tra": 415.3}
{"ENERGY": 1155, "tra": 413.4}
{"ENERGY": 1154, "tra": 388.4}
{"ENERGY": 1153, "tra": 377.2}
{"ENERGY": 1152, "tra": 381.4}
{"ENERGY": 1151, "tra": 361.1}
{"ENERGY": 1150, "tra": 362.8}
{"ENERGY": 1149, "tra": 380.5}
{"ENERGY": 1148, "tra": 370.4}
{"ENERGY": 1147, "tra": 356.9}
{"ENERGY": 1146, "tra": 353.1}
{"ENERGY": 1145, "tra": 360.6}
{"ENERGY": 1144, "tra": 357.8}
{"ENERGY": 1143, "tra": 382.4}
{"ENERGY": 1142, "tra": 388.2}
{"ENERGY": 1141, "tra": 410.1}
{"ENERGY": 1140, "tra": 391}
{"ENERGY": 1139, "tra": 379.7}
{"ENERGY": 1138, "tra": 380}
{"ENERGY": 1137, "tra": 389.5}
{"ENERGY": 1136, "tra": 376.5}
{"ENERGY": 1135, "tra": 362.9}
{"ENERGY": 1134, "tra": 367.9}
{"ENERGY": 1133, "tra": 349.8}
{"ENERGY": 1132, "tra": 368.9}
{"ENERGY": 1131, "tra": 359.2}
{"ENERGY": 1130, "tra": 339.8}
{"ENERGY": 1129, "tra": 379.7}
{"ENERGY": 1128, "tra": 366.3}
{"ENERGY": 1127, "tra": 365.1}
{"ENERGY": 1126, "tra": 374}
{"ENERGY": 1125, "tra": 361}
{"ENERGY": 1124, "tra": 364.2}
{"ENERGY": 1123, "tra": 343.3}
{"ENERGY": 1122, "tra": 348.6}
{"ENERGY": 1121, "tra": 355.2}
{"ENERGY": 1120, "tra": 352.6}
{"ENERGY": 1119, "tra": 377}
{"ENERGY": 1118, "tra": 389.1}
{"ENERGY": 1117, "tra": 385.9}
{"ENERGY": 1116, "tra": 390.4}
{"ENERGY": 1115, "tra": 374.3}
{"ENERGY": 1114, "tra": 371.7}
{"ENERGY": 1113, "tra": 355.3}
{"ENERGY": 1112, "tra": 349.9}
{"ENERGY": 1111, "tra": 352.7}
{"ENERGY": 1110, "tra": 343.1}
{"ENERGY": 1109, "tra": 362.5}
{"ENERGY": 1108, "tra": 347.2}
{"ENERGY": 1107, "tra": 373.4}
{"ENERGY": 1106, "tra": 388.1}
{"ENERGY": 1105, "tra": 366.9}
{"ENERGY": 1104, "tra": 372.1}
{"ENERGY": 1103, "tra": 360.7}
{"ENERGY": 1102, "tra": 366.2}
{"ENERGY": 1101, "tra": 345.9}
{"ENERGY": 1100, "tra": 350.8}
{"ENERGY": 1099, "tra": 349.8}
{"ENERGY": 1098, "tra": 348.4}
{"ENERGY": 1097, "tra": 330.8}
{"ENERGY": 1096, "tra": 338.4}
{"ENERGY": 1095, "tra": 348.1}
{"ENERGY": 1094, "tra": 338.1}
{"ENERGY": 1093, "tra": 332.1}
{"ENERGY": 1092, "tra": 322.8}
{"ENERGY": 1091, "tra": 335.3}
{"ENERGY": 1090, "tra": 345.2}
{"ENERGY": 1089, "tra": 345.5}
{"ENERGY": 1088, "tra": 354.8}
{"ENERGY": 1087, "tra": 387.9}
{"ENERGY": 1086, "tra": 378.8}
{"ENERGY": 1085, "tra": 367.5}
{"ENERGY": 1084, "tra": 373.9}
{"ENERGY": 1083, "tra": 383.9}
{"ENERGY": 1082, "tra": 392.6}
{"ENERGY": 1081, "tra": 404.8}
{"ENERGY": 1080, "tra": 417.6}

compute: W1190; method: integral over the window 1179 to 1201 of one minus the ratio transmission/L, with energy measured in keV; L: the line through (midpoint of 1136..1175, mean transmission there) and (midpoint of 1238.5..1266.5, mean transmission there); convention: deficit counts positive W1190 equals -4.04 keV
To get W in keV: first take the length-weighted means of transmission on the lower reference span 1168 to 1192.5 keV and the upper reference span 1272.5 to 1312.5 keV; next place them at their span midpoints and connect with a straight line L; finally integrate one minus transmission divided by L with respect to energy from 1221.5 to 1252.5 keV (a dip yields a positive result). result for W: 2.7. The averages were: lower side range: 444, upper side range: 307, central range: 343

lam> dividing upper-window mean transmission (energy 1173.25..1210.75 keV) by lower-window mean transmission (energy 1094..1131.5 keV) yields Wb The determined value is 1.23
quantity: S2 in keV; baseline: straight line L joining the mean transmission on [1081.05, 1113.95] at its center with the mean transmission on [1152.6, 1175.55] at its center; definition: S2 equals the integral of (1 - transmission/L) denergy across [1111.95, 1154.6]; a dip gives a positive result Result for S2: 3.6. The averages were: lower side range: 357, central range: 370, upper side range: 446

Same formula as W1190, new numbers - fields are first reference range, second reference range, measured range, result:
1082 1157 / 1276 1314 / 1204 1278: -1.97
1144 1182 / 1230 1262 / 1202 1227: -3.69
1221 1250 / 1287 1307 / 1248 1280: 4.50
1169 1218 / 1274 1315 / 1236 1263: 3.93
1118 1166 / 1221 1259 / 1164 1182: -3.65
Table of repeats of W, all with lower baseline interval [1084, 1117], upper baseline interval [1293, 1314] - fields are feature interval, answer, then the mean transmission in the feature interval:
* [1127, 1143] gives -1.0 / 374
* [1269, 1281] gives 2.3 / 270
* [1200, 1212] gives -3.5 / 443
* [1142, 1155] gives -0.8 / 372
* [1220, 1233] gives -1.1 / 368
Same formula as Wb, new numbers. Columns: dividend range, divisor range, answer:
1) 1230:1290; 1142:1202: 0.70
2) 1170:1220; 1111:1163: 1.15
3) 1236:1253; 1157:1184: 0.73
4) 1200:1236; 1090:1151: 1.10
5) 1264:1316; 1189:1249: 0.77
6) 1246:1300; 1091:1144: 0.80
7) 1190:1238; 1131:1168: 1.01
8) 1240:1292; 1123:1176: 0.73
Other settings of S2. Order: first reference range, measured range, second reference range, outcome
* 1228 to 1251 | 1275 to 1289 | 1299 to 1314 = 2.0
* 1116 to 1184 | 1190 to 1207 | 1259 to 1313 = -3.7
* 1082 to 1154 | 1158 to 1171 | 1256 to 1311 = -4.4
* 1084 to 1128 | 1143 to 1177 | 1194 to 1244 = -4.2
